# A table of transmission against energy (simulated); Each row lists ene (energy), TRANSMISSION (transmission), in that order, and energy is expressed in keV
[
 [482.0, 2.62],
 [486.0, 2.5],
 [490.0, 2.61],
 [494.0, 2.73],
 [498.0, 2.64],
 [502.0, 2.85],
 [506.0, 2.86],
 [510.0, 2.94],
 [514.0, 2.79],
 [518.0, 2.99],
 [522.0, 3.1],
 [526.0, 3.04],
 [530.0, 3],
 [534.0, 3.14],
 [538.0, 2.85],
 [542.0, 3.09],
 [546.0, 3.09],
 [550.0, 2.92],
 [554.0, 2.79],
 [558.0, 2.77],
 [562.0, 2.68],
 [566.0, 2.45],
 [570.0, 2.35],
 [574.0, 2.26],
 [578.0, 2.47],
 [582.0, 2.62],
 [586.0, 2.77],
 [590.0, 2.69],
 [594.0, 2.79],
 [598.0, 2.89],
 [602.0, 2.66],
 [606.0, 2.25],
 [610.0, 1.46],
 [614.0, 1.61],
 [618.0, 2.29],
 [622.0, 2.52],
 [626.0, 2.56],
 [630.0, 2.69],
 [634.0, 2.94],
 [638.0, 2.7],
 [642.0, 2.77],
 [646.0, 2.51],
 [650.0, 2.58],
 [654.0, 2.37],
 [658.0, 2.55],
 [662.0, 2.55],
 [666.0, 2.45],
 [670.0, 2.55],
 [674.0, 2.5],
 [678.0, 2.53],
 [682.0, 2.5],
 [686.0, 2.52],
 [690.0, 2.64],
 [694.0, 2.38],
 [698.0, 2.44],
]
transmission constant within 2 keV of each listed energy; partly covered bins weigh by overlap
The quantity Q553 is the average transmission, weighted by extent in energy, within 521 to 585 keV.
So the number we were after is 2.78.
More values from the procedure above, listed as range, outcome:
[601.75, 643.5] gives 2.39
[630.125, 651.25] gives 2.7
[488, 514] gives 2.77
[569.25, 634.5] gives 2.45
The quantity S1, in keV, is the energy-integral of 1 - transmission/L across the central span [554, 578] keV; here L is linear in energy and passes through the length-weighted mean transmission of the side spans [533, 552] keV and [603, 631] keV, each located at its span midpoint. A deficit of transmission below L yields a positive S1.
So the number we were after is 2.0 keV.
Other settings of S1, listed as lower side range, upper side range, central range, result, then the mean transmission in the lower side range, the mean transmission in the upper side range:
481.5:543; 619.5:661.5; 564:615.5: 5.7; 2.86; 2.61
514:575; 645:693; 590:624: 4.5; 2.84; 2.52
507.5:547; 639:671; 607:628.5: 4.5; 3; 2.55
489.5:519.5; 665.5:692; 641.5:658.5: 0.3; 2.81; 2.53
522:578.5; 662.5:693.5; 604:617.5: 4.2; 2.8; 2.52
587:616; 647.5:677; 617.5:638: -1.8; 2.35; 2.51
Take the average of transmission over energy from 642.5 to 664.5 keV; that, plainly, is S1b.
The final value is 2.53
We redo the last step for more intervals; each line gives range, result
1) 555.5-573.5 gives 2.54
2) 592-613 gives 2.37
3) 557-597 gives 2.59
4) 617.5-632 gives 2.54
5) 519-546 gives 3.04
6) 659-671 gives 2.52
